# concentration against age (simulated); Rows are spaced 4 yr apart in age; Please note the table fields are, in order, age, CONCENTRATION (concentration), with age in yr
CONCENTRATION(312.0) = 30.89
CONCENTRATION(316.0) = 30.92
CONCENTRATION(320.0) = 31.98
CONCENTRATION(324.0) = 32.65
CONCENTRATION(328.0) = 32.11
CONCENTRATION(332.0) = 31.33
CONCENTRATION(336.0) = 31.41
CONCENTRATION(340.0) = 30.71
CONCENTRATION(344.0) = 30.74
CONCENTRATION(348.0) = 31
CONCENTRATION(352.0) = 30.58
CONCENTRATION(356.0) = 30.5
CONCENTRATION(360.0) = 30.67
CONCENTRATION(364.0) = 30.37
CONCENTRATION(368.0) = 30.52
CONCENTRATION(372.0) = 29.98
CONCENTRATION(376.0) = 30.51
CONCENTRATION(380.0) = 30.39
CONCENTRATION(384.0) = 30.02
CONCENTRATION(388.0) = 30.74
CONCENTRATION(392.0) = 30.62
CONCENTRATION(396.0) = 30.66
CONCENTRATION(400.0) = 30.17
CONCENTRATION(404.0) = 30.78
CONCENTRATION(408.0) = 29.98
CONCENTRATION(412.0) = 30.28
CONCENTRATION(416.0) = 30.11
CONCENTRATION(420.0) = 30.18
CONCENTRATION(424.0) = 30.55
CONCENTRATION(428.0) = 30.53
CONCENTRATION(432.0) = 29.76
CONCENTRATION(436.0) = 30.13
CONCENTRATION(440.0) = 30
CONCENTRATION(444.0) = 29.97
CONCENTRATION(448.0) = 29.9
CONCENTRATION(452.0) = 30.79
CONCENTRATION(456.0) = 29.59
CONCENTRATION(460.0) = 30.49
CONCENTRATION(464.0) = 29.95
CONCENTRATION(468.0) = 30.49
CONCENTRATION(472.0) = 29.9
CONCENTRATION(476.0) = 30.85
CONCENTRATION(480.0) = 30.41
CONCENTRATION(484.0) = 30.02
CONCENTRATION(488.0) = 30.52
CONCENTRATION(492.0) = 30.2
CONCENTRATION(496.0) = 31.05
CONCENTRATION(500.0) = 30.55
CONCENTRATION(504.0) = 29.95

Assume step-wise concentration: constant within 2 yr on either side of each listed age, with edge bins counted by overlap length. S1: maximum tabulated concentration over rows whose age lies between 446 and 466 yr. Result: 30.79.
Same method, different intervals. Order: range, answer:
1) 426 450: 30.53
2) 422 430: 30.55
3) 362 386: 30.52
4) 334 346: 31.41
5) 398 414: 30.78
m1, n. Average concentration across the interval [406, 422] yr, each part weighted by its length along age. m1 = 30.1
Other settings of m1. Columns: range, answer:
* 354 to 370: 30.5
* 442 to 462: 30.1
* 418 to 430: 30.4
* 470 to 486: 30.3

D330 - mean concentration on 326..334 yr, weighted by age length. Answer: 31.7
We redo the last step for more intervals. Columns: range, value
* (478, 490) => 30.3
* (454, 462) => 30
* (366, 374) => 30.2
